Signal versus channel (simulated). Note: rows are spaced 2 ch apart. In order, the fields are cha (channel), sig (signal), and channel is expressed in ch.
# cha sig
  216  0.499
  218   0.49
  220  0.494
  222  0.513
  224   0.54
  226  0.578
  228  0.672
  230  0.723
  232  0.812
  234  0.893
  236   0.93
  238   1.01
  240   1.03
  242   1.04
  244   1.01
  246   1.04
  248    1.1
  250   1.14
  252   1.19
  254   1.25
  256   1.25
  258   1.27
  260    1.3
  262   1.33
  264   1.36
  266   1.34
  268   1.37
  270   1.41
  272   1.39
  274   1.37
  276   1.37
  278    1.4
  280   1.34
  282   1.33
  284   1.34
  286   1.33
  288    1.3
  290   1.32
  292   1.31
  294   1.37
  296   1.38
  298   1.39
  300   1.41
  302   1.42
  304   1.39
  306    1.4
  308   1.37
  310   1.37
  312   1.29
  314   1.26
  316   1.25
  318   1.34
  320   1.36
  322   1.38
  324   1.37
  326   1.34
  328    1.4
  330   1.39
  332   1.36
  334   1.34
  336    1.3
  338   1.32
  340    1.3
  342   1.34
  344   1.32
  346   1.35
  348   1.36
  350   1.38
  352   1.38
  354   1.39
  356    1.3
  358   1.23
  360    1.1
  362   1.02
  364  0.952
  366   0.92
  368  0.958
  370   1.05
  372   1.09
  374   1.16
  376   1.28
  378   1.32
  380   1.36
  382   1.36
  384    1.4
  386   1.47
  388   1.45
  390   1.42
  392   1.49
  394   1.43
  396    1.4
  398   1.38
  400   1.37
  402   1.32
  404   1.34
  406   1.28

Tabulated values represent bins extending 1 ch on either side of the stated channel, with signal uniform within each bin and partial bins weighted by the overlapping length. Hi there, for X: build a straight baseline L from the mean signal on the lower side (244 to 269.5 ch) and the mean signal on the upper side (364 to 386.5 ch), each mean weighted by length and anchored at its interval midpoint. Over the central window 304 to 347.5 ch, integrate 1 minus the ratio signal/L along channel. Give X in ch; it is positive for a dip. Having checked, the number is -4.5 ch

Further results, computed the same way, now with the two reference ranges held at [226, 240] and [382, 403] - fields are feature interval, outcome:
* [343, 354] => -1.0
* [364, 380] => 2.7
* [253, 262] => -3.4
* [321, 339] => -2.6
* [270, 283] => -5.0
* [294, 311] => -4.8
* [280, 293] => -3.7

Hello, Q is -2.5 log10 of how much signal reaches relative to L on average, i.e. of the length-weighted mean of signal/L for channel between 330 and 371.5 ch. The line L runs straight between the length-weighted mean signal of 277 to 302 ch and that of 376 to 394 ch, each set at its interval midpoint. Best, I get 0.12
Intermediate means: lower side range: 1.35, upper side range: 1.4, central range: 1.24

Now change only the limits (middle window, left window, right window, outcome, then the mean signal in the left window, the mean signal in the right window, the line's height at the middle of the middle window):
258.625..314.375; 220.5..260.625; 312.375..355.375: -0.19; 0.956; 1.34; 1.15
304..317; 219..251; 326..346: -0.10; 0.845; 1.34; 1.22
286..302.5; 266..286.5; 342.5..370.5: -0.03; 1.36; 1.2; 1.33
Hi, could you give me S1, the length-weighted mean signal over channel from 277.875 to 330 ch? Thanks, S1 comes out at 1.35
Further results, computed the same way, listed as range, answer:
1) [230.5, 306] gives 1.25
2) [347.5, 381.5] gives 1.19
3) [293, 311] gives 1.39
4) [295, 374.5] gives 1.29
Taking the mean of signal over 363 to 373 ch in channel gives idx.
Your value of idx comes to 0.994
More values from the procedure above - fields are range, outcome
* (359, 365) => 1.02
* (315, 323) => 1.33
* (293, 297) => 1.38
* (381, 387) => 1.41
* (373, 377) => 1.22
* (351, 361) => 1.28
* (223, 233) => 0.665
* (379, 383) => 1.36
